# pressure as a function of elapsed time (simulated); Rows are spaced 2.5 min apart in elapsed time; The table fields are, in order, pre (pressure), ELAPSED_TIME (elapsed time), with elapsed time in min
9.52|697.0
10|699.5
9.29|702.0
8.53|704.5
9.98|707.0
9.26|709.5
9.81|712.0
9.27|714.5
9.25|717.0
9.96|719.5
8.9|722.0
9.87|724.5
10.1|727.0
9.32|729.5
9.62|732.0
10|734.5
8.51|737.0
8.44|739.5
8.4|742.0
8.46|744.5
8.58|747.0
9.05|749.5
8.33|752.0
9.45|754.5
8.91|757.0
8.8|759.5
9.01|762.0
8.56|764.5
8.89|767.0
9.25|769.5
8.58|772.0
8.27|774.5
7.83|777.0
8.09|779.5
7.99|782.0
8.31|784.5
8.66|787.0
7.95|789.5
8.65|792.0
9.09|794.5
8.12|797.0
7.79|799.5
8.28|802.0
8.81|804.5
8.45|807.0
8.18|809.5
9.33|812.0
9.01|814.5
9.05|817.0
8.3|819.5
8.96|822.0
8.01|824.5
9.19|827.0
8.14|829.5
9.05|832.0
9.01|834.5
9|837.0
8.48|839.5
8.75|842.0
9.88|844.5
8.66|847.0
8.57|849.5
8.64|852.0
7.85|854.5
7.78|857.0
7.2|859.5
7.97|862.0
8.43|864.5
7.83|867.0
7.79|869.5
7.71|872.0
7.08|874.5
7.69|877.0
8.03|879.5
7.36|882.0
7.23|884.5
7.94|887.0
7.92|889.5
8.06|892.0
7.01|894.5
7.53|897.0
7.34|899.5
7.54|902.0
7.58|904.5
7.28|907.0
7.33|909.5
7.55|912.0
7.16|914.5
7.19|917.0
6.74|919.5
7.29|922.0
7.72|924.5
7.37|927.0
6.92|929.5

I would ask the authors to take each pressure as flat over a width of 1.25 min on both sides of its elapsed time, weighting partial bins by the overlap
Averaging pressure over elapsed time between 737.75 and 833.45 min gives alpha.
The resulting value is 8.59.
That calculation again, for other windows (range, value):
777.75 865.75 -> 8.5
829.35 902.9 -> 8.05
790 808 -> 8.43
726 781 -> 8.83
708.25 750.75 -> 9.22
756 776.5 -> 8.75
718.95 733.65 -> 9.62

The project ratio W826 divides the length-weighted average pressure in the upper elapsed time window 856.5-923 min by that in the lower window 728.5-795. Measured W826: 0.87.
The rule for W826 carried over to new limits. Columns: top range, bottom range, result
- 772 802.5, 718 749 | 0.90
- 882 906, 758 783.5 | 0.89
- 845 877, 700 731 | 0.84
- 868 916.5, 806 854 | 0.86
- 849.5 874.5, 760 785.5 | 0.93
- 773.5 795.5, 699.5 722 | 0.88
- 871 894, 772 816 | 0.91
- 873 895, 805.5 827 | 0.88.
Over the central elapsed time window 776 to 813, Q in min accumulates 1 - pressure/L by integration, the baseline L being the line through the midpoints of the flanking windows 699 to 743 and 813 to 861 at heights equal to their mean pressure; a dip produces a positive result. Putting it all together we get 2.1 min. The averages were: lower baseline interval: 9.36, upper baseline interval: 8.61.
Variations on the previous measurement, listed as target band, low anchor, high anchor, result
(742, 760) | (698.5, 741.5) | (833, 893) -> 0.7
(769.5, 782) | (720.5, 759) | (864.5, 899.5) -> 0.6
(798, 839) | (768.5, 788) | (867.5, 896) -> -3.0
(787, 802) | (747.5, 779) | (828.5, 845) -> 0.8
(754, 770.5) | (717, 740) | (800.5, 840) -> 0.4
